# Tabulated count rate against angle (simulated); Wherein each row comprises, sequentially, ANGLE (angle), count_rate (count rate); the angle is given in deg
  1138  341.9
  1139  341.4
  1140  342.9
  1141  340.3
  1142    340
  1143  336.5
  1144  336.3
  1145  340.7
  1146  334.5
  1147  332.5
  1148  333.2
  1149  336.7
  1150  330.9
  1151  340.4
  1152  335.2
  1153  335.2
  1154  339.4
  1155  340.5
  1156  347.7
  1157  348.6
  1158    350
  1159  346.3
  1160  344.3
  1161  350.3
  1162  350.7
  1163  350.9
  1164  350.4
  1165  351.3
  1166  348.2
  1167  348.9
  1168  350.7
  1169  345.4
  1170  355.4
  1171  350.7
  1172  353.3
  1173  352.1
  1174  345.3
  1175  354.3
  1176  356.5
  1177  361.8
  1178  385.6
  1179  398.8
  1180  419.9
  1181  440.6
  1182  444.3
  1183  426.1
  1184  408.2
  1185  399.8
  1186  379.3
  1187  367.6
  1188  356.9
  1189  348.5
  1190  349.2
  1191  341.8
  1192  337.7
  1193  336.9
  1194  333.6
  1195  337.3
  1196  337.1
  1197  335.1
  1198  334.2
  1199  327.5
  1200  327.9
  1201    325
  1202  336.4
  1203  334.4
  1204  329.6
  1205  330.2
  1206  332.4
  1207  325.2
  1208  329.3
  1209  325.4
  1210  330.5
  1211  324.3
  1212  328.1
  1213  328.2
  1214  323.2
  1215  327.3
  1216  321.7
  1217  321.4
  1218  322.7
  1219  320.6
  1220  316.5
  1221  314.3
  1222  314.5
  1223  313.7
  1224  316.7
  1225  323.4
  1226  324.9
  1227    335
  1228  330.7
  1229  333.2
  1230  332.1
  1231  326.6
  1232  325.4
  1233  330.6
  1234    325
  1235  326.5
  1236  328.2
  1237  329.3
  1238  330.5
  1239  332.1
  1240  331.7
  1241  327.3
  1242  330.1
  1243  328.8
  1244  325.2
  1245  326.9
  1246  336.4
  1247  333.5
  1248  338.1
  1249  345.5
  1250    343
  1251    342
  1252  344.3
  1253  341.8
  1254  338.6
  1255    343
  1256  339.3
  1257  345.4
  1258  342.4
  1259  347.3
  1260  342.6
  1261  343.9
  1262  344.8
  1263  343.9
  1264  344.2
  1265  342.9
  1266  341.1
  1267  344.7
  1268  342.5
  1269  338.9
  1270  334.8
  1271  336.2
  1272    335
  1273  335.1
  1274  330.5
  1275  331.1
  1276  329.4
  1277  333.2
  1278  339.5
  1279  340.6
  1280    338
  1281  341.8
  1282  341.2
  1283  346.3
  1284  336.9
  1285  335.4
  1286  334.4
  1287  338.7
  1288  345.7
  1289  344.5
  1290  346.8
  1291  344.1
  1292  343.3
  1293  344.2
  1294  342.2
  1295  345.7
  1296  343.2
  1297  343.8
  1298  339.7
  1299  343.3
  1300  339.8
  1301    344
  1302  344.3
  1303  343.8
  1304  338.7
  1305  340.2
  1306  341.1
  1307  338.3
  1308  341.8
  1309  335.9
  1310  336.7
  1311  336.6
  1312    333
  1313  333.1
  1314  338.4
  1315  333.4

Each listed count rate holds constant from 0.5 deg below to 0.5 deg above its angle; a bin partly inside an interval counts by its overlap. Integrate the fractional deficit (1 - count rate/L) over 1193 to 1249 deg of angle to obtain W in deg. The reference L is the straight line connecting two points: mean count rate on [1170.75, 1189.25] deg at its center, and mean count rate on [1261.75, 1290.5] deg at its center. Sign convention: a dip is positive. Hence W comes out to 5.5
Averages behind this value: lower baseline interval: 382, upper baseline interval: 339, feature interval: 328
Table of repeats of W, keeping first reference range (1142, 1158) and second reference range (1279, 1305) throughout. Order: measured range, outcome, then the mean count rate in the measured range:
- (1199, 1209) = 0.3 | 330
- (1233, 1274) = 0.5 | 337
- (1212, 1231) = 0.9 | 324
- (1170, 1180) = -0.8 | 365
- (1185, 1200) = -0.3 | 346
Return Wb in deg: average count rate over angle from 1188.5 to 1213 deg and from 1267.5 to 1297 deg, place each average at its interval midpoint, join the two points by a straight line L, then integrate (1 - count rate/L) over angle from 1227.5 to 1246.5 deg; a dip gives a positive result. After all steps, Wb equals 0.4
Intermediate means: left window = 333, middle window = 329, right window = 339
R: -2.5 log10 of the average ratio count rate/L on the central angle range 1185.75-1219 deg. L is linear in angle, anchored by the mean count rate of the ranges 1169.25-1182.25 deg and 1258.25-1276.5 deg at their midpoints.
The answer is 0.10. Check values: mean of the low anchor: 376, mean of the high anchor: 339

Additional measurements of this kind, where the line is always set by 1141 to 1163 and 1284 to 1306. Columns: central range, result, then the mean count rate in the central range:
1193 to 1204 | 0.027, 333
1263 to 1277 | 0.014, 337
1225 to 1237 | 0.041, 329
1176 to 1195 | -0.112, 378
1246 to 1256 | 0.003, 341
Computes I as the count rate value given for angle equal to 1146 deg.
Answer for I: 334.5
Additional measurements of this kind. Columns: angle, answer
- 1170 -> 355.4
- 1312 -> 333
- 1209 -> 325.4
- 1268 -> 342.5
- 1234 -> 325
